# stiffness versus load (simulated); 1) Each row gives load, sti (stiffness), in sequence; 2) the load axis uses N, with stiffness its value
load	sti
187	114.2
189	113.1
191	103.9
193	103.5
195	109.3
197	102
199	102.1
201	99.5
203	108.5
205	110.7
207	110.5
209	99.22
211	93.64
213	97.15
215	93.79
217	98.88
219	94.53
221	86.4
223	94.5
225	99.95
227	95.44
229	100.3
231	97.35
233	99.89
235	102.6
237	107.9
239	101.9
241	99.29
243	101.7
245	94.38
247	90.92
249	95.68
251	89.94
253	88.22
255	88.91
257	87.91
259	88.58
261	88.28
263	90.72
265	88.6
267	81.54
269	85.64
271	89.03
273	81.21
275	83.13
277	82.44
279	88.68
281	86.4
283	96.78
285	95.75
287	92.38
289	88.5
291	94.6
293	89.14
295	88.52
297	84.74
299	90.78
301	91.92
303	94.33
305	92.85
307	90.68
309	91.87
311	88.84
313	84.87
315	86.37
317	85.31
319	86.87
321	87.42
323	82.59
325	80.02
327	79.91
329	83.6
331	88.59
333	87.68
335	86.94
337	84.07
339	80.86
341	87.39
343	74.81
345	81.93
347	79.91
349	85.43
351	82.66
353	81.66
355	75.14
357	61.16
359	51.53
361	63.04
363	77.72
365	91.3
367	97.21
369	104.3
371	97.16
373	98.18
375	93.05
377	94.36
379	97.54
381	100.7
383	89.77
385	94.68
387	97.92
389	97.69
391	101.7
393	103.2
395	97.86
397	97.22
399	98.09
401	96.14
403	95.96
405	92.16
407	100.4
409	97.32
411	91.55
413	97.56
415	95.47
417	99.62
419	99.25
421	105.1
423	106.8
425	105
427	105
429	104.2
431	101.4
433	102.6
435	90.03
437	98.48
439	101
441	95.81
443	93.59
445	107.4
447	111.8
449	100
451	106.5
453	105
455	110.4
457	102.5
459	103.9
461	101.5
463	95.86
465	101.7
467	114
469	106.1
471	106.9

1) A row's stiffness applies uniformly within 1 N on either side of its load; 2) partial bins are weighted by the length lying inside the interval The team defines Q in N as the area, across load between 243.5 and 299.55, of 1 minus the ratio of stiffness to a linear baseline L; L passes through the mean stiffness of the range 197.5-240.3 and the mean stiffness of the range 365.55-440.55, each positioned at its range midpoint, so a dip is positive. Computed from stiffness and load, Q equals 5.8 N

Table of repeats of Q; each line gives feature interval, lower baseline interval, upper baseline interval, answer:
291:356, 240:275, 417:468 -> 6.0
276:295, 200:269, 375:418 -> 1.2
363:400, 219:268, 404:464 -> 0.8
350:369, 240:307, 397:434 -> 3.7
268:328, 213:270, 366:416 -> 4.5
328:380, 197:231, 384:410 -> 7.4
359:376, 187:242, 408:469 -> 2.3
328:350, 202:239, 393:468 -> 3.6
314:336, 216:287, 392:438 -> 2.4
